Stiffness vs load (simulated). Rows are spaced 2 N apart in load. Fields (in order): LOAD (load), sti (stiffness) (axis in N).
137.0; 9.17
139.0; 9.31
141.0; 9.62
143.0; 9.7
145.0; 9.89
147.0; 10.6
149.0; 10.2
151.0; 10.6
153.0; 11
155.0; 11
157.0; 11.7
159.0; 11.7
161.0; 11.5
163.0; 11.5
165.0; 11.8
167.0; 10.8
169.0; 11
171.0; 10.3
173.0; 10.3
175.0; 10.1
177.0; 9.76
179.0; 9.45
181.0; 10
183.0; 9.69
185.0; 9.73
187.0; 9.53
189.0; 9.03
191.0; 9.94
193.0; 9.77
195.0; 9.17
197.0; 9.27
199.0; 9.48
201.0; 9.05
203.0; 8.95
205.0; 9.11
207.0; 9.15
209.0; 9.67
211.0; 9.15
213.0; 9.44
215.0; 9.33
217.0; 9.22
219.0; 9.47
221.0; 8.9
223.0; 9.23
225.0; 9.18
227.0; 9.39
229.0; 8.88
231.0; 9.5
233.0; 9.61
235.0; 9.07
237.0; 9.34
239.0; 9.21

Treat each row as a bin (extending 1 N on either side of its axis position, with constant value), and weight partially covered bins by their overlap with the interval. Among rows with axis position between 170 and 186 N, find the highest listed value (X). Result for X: 10.3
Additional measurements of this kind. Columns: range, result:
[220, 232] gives 9.5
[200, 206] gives 9.11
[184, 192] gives 9.94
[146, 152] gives 10.6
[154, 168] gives 11.8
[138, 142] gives 9.62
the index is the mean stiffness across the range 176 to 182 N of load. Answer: 9.74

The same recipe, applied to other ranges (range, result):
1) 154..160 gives 11.5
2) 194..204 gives 9.18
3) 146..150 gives 10.4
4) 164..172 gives 11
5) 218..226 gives 9.2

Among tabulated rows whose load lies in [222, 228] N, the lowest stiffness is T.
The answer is 9.18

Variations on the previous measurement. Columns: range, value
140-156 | 9.62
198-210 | 8.95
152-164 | 11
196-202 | 9.05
